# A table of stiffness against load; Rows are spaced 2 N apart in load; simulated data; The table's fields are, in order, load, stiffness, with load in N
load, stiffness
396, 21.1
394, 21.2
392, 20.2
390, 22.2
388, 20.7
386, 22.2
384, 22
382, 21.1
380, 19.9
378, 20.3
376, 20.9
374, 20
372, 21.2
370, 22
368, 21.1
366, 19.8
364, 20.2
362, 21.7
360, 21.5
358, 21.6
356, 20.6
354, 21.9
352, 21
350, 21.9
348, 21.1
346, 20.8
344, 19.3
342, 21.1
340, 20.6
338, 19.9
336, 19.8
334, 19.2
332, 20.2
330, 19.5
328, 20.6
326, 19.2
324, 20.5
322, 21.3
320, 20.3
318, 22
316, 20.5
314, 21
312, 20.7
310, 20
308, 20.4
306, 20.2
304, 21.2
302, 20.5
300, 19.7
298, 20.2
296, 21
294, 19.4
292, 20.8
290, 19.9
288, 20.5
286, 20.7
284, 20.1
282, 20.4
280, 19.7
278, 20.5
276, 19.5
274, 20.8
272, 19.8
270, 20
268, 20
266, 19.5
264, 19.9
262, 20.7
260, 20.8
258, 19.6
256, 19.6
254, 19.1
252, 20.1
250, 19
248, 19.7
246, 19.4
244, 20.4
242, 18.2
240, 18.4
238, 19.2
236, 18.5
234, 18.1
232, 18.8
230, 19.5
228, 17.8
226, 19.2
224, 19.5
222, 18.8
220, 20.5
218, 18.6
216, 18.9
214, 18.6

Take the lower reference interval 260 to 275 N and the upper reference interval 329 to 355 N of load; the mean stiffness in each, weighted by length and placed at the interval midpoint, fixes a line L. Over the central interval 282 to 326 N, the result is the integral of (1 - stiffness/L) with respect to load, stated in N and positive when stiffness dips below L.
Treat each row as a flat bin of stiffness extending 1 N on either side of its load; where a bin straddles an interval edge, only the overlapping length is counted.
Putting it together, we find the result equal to -0.4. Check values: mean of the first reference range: 20.1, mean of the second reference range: 20.5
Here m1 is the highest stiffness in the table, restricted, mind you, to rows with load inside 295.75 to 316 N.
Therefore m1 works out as 21.2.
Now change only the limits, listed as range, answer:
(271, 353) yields 22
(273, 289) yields 20.8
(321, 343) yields 21.3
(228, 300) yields 21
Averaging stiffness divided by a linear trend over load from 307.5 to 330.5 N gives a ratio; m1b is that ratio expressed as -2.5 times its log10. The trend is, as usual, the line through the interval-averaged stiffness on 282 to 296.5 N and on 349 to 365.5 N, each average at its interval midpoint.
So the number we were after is 0.01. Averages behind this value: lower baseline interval 20.3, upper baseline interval 21.3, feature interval 20.5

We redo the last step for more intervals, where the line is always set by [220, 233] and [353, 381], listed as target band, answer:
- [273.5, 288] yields -0.03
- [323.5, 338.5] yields 0.03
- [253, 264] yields -0.03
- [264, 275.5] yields -0.02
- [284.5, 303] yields -0.02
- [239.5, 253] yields 0.00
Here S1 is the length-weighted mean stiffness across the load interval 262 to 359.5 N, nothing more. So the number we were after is 20.4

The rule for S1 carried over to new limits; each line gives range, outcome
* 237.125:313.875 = 20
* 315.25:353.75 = 20.5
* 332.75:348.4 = 20.2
